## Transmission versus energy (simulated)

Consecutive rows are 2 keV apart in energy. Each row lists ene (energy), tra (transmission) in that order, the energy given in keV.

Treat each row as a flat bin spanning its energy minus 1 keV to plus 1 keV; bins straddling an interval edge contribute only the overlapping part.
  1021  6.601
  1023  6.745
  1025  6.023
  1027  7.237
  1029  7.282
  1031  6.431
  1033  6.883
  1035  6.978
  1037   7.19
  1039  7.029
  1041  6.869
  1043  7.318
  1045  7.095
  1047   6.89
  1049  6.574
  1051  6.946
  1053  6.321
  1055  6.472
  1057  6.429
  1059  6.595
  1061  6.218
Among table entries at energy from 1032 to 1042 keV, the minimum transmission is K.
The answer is 6.869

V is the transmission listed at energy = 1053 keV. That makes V 6.321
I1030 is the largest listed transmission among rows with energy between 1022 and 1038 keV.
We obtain 7.282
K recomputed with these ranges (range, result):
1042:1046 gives 7.095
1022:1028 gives 6.023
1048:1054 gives 6.321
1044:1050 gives 6.574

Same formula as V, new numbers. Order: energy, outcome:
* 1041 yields 6.869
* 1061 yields 6.218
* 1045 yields 7.095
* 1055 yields 6.472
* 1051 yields 6.946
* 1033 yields 6.883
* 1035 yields 6.978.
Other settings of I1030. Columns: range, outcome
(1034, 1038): 7.19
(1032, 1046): 7.318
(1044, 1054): 7.095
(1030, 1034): 6.883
